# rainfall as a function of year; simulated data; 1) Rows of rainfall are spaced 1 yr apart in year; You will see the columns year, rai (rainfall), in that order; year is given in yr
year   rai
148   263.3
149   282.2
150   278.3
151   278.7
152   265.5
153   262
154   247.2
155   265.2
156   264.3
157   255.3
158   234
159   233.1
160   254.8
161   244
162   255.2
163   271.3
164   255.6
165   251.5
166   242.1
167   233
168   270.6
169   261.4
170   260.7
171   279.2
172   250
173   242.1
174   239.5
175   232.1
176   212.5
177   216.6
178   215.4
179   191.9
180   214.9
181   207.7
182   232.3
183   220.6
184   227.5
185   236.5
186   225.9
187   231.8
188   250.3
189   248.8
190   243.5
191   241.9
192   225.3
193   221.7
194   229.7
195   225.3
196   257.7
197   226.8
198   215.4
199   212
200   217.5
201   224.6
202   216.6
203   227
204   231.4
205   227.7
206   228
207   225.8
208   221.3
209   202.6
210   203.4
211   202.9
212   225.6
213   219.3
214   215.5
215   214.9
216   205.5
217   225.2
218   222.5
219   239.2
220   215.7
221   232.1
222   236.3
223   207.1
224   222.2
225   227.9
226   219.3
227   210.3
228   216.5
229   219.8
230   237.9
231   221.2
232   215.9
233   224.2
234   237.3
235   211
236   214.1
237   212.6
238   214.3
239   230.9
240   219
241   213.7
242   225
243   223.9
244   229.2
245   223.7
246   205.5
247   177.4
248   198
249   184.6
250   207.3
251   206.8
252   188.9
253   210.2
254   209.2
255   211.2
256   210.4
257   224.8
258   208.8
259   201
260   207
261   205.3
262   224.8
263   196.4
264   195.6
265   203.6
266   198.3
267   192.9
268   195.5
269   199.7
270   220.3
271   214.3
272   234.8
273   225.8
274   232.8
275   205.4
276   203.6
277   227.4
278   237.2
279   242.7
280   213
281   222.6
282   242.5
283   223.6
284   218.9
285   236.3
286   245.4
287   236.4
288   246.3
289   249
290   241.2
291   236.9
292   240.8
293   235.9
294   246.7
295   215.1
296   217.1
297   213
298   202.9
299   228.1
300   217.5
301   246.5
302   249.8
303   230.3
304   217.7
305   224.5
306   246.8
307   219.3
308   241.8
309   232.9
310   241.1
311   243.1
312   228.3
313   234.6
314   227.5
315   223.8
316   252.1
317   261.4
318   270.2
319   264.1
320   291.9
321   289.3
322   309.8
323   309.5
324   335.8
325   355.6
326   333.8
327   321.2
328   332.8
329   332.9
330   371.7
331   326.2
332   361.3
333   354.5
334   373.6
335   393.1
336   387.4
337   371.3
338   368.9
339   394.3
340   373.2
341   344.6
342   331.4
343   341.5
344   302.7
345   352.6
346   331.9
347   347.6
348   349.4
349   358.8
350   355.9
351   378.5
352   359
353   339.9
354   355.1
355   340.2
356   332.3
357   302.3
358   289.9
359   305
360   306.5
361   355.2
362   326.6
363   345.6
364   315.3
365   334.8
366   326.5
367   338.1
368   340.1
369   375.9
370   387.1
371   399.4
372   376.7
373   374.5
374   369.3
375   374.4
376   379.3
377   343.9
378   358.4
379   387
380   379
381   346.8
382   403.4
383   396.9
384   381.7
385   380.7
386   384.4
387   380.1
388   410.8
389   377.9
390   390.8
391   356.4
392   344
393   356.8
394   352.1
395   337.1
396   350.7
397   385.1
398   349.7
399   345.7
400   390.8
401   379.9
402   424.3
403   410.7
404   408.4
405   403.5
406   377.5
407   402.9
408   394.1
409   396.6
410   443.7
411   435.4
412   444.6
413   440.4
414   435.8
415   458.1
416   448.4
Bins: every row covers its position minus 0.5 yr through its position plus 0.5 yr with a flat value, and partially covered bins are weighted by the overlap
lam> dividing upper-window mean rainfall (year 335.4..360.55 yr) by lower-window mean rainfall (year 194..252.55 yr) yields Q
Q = 1.6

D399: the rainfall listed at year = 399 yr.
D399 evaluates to 345.7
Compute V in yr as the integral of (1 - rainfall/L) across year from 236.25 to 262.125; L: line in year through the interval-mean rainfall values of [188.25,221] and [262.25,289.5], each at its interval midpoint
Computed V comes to 1.4 yr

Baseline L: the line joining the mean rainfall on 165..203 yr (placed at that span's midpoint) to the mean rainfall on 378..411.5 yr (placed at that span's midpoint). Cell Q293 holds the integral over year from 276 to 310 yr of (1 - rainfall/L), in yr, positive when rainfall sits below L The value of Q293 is 8.7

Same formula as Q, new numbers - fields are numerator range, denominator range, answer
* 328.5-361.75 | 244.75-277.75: 1.68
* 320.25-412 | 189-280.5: 1.66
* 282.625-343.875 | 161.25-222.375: 1.21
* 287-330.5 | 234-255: 1.23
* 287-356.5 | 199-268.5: 1.37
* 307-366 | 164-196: 1.36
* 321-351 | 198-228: 1.59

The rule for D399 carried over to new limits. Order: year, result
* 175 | 232.1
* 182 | 232.3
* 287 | 236.4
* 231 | 221.2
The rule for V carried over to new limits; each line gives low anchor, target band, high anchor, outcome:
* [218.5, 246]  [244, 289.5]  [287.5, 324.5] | 3.54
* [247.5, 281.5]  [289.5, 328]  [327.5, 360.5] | 4.56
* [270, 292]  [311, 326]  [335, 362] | 0.97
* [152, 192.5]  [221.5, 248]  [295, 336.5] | 3.97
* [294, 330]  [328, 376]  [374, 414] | -4.63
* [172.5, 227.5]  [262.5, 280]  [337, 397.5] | 4.20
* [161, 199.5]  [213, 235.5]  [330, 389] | 3.75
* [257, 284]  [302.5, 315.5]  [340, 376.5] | 1.94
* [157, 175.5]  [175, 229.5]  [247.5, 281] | 2.96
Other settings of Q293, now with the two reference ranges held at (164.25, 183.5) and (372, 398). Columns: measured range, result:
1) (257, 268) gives 3.34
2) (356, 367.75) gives 1.11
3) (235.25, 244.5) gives 1.94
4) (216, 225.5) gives 1.49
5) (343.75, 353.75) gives -0.02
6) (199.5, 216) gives 2.49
